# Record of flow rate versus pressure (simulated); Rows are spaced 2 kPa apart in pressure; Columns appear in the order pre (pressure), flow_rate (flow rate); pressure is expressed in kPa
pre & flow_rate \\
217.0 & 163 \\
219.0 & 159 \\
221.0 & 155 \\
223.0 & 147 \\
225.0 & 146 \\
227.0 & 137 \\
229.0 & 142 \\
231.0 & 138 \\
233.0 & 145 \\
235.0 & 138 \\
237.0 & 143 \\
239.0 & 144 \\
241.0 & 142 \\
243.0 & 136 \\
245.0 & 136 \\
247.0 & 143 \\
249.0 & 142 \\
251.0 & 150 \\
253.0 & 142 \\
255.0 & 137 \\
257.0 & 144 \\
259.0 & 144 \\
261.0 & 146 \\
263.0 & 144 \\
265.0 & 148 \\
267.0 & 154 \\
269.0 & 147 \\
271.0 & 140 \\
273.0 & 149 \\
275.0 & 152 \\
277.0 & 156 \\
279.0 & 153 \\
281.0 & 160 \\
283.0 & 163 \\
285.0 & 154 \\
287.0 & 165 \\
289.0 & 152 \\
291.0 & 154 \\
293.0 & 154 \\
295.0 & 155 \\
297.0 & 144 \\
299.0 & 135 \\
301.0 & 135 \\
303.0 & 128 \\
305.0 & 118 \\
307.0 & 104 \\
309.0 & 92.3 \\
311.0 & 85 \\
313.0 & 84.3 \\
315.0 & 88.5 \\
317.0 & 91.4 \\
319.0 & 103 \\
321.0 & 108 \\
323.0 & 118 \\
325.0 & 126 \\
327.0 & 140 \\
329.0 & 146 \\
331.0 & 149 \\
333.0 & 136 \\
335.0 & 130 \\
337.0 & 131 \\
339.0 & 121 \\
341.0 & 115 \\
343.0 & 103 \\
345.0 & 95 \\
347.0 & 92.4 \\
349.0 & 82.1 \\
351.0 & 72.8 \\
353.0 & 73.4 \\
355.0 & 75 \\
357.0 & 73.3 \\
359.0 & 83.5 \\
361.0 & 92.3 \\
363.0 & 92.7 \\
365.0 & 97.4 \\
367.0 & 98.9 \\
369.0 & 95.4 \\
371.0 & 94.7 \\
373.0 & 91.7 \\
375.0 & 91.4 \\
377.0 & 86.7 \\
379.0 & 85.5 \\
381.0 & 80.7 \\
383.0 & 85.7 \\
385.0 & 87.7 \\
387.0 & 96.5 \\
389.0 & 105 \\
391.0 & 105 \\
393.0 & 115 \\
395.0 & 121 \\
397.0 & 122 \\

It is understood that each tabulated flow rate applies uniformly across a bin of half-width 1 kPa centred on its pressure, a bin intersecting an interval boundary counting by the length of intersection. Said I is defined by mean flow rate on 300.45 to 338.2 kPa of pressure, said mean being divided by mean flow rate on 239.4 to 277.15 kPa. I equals 0.8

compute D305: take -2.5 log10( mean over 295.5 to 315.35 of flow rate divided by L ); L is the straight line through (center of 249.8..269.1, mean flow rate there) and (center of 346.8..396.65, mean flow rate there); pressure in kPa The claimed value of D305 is 0.10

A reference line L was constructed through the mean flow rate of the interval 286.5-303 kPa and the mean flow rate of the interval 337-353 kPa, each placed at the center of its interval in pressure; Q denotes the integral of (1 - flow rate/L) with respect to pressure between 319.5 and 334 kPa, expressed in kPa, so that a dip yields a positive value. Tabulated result -1.9 kPa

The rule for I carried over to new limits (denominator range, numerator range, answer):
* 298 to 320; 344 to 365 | 0.79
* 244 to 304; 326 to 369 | 0.71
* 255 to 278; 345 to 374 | 0.59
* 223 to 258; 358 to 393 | 0.66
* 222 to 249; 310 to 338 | 0.83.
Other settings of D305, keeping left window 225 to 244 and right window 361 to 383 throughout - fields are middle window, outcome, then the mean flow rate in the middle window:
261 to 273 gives -0.14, 147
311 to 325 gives 0.11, 99.8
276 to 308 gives -0.21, 146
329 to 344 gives -0.22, 128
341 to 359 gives 0.17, 85.1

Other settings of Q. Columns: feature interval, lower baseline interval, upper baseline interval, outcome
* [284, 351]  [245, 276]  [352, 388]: -3.5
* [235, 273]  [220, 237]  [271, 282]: 1.3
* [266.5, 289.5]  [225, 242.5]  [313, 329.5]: -5.0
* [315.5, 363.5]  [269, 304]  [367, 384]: 3.5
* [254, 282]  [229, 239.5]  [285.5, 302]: -0.4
